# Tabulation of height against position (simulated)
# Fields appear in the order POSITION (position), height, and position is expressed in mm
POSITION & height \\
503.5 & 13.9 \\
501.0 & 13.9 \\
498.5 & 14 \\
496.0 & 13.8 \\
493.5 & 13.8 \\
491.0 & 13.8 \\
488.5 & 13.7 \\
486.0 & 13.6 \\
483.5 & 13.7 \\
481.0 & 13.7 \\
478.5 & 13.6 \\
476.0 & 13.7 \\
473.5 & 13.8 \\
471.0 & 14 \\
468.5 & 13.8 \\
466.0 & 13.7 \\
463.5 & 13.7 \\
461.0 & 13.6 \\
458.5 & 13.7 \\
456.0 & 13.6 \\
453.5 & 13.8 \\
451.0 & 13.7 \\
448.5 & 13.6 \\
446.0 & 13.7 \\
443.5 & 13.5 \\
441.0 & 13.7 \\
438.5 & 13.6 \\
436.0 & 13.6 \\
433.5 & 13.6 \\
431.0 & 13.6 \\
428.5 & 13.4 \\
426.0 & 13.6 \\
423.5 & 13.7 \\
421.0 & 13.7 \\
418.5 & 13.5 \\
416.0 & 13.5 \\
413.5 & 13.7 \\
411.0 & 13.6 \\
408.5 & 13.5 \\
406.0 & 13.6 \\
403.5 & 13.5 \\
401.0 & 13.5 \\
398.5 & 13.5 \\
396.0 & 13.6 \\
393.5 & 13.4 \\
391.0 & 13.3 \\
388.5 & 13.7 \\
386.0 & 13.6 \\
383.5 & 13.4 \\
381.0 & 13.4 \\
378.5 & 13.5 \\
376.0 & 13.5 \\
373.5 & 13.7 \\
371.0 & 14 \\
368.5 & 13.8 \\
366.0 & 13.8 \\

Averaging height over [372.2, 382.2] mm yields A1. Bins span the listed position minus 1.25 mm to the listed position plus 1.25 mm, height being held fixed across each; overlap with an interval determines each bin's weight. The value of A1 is 13.5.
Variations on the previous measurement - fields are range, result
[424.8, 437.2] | 13.6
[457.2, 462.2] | 13.7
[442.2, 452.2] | 13.6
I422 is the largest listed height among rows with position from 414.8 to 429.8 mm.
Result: 13.7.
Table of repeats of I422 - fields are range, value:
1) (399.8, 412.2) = 13.6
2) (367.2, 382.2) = 14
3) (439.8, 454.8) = 13.8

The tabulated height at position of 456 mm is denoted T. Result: 13.6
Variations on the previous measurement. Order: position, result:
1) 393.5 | 13.4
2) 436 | 13.6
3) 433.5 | 13.6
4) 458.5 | 13.7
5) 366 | 13.8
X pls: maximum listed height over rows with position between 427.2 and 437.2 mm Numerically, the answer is 13.6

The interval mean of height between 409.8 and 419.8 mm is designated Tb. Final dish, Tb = 13.6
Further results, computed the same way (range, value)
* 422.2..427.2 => 13.7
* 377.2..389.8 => 13.5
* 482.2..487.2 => 13.7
